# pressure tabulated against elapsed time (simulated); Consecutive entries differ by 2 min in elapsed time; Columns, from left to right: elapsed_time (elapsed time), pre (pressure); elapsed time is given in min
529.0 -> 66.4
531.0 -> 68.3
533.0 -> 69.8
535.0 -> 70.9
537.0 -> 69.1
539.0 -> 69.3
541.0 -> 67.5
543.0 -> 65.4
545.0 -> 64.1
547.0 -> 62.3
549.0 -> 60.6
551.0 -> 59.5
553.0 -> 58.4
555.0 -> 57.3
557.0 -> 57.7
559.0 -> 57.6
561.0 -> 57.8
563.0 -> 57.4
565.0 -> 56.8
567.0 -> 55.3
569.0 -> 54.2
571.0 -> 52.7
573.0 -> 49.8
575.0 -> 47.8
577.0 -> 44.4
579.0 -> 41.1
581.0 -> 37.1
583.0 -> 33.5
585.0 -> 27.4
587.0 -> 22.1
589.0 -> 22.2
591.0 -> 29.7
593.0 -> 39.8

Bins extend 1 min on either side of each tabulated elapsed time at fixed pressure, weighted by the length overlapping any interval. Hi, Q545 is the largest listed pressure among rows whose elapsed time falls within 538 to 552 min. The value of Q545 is 69.3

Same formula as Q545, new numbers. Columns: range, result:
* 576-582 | 44.4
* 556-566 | 57.8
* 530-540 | 70.9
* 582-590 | 33.5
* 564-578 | 56.8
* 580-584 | 37.1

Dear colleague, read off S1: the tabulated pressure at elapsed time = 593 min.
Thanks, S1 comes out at 39.8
